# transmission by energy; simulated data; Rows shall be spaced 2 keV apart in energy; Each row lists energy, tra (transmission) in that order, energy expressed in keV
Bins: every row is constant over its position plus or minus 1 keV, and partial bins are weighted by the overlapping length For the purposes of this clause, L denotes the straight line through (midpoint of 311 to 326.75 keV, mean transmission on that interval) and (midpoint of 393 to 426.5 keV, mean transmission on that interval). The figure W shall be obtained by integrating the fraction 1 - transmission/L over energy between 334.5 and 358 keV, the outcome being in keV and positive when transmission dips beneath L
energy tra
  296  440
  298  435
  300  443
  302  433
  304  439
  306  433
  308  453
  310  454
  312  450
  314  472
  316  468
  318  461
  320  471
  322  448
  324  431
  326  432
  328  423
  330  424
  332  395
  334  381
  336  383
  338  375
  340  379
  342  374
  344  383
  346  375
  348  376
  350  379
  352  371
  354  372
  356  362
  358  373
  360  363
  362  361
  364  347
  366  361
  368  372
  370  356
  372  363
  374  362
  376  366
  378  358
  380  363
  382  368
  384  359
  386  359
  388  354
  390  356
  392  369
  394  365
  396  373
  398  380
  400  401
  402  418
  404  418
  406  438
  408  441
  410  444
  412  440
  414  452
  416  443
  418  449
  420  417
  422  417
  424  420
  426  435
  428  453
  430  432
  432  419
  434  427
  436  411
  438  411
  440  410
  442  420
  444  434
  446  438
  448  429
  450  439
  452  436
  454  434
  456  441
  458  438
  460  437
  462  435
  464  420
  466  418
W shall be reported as 3.6 keV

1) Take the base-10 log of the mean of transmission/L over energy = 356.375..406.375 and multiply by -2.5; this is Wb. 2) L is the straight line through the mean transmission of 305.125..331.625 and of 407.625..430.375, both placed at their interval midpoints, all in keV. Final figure 0.19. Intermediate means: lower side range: 447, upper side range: 437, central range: 371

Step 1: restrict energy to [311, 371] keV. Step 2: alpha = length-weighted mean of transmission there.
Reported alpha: 397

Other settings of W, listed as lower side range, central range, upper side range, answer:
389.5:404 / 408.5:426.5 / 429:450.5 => -1.4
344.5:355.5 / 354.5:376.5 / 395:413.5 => 1.4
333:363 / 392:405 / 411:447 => 0.6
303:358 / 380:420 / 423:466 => 2.1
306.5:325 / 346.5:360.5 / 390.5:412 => 2.0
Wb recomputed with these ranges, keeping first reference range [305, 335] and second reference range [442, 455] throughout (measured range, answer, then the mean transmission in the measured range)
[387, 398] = 0.19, 365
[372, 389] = 0.21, 361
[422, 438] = 0.02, 426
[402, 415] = 0.00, 437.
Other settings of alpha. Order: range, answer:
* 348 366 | 366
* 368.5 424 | 394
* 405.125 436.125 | 434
